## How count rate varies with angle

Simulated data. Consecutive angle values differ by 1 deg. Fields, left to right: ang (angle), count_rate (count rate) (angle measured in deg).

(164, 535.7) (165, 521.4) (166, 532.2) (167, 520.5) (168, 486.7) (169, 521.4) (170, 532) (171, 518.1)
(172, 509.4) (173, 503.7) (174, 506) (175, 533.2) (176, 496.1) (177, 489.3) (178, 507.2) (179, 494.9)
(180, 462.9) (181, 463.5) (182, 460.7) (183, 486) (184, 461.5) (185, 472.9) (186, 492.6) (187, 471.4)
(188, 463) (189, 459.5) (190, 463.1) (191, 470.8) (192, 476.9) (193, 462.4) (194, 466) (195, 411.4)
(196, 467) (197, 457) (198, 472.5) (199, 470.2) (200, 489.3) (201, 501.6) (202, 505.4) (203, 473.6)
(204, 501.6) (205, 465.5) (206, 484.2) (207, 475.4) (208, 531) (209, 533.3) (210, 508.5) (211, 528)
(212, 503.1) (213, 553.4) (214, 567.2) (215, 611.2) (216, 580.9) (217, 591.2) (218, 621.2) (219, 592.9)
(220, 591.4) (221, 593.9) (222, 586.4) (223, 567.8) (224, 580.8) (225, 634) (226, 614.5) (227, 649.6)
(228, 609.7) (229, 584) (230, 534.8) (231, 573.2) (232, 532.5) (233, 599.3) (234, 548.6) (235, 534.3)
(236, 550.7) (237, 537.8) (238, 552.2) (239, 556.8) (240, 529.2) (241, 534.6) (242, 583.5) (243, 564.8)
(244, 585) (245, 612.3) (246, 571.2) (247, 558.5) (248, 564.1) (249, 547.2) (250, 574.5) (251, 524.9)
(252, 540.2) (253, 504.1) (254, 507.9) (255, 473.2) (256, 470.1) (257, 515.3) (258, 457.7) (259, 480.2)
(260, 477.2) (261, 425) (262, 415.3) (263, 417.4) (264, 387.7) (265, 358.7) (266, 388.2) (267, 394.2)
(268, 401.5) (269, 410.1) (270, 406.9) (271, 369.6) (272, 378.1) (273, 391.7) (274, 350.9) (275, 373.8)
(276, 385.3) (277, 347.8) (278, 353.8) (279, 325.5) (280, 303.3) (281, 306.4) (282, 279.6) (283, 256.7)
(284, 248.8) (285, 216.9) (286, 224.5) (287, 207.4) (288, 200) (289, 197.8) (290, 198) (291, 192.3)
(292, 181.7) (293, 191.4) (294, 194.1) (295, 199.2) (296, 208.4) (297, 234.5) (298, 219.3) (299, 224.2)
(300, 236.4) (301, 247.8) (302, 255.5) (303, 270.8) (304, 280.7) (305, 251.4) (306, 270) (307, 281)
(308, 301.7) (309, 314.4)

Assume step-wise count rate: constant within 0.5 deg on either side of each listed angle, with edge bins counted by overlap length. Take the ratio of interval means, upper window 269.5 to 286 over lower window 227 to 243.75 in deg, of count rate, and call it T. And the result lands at 0.58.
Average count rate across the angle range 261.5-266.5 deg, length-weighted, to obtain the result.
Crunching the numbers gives 393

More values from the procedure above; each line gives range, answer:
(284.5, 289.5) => 209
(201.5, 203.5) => 490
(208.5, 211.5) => 523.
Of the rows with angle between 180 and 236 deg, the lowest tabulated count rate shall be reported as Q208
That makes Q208 411.4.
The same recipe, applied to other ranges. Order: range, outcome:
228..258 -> 457.7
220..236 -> 532.5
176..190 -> 459.5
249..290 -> 197.8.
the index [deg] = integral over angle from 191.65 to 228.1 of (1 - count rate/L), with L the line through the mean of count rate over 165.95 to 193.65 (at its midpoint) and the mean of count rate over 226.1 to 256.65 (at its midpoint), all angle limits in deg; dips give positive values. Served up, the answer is -0.8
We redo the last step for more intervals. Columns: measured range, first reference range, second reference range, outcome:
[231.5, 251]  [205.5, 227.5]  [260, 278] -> -3.06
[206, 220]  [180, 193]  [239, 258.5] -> -1.50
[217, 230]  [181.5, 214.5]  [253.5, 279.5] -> -4.04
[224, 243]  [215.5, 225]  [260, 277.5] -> -1.17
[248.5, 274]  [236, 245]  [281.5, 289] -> -2.55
